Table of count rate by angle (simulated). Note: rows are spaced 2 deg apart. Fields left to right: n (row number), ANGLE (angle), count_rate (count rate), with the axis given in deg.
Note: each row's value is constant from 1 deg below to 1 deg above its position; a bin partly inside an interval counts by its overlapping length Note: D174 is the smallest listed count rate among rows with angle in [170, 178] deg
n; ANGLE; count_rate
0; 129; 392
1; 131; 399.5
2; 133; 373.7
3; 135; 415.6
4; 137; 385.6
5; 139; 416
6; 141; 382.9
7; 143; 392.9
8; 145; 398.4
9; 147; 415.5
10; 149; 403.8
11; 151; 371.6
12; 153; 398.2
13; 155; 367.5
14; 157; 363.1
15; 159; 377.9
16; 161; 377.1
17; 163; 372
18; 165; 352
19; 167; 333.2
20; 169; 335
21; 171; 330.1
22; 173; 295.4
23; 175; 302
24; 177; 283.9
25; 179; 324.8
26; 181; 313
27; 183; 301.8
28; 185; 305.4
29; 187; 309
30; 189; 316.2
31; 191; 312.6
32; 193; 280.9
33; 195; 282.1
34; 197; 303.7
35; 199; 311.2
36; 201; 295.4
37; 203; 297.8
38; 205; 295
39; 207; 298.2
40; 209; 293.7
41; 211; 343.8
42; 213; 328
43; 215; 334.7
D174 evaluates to 283.9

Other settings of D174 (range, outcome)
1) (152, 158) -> 363.1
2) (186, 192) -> 309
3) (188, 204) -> 280.9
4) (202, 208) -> 295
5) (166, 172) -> 330.1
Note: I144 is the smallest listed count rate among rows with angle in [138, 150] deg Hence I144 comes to 382.9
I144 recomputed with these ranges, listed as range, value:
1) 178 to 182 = 313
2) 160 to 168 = 333.2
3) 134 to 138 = 385.6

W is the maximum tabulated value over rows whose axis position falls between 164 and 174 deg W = 352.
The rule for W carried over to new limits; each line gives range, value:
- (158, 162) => 377.9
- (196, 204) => 311.2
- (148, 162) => 403.8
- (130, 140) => 416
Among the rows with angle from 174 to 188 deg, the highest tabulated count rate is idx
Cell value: 324.8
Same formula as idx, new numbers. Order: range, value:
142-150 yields 415.5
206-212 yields 343.8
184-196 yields 316.2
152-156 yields 398.2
